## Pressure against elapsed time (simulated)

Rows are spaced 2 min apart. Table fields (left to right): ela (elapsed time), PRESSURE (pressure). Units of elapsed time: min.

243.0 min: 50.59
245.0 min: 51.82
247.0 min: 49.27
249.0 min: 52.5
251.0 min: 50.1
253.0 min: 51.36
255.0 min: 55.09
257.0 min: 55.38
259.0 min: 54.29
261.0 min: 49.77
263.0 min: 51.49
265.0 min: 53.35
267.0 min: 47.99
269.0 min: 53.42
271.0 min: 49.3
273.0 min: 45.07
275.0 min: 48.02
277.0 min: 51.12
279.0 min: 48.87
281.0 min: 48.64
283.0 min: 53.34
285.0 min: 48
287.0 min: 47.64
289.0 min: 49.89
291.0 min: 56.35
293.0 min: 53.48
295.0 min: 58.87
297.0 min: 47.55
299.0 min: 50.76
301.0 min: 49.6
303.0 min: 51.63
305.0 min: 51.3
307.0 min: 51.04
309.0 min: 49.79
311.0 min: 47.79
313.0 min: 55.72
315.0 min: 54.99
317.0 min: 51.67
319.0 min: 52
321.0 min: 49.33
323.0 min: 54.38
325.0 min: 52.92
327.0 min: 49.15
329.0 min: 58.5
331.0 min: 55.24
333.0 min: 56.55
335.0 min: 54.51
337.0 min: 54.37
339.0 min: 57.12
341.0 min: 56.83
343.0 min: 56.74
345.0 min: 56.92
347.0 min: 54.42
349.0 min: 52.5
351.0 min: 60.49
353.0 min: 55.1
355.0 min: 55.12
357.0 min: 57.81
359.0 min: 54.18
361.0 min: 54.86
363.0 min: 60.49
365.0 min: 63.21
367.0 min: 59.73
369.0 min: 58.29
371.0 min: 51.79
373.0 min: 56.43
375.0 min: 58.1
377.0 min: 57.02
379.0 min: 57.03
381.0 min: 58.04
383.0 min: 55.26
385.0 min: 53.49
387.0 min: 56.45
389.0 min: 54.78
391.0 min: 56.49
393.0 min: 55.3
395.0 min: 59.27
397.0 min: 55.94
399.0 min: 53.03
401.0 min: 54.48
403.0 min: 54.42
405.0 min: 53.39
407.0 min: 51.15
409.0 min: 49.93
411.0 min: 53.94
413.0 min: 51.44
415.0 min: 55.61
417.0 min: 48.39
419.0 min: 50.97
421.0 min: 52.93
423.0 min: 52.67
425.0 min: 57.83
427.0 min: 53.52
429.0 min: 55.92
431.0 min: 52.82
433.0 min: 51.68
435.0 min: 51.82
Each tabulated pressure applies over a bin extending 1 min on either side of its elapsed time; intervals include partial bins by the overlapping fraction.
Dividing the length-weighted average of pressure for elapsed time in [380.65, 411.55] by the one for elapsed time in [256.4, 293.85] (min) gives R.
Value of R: 1.1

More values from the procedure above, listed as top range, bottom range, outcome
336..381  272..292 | 1.14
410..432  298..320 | 1.03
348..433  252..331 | 1.07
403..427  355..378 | 0.92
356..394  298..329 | 1.10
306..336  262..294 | 1.05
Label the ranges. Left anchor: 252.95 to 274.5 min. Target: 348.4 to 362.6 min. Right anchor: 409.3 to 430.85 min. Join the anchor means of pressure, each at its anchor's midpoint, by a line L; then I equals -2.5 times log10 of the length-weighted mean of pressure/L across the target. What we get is -0.07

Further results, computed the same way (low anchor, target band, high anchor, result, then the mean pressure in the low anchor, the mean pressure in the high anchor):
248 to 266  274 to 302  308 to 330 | 0.03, 52.6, 52.4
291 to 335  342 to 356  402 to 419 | -0.07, 52.6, 52.2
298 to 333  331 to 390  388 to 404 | -0.05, 52.2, 55.5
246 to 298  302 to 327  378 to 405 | 0.02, 51.2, 55.6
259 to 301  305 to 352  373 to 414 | -0.03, 50.7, 55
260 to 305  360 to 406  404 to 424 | -0.09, 50.7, 52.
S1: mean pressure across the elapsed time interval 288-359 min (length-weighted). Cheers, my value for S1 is 53.7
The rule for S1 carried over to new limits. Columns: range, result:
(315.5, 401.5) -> 55.7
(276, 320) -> 51.4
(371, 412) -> 55.1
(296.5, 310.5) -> 50.2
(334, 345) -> 56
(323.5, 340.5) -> 54.8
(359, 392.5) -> 56.9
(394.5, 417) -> 53.5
